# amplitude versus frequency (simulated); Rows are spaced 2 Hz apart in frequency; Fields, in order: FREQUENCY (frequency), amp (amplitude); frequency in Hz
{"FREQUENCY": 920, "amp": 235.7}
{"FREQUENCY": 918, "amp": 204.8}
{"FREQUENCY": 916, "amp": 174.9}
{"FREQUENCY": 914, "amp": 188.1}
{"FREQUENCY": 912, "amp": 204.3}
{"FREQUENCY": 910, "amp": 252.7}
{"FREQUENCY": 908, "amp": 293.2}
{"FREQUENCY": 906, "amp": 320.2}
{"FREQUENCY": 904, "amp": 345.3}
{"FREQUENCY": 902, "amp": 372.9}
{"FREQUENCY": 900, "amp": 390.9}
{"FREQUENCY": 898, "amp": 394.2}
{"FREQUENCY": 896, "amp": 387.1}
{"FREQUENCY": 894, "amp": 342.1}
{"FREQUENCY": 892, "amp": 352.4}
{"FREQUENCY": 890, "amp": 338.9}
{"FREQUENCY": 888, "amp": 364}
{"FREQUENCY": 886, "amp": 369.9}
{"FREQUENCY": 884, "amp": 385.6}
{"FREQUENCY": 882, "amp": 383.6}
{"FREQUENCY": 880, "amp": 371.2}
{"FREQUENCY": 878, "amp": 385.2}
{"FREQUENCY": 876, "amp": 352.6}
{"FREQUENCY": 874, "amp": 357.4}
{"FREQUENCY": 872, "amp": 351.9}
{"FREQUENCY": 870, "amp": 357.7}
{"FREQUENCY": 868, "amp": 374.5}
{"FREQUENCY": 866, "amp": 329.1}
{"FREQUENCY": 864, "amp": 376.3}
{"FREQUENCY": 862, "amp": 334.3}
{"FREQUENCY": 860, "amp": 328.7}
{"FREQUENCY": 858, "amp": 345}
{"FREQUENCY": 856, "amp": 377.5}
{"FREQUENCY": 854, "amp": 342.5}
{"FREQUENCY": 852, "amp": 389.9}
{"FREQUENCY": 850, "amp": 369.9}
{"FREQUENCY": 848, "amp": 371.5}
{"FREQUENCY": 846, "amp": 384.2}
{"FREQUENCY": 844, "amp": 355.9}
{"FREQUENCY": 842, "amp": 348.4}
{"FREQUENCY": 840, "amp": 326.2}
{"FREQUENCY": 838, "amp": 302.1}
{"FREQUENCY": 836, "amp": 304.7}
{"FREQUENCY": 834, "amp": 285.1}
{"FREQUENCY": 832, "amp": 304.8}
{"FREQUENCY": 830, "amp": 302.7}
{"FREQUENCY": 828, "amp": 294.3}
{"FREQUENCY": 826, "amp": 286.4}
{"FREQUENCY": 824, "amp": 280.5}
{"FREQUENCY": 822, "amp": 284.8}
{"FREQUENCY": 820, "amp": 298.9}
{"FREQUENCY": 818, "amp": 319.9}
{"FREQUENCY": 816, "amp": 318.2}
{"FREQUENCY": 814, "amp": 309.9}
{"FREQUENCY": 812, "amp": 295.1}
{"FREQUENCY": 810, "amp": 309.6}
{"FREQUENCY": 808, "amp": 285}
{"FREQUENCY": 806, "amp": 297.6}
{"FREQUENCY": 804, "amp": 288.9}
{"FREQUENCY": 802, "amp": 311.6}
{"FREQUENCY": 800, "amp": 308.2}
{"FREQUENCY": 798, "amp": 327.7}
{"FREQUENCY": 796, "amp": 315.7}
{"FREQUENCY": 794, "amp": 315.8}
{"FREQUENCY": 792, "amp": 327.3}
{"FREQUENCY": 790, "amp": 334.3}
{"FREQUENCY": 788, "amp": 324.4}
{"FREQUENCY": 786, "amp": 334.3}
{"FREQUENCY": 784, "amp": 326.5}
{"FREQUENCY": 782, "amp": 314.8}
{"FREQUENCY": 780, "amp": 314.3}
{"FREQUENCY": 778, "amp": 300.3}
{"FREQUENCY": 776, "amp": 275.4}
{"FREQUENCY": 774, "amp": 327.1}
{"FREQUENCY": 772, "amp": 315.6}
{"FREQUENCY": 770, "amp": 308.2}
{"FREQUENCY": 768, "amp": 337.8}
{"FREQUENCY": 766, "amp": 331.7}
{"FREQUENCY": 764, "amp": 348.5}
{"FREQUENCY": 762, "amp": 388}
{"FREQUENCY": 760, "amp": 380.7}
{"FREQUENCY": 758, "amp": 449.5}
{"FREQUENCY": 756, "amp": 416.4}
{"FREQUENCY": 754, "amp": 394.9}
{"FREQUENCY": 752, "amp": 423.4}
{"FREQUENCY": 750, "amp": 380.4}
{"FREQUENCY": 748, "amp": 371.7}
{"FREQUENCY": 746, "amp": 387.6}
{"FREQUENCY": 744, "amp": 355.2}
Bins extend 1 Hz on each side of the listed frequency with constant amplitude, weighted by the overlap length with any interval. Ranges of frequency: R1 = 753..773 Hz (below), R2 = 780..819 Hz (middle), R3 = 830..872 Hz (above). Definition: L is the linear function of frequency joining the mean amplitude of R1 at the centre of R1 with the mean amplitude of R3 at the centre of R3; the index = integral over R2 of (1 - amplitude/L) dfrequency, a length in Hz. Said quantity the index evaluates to 4.8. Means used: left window 367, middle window 314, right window 345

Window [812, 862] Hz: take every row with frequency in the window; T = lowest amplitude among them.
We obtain 280.5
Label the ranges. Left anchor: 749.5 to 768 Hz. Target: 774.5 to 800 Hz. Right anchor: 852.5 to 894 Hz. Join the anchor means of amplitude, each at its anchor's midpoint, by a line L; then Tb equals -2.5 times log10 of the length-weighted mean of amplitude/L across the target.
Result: 0.197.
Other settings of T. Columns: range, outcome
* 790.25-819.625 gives 285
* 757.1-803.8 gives 275.4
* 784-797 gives 315.7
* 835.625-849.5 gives 302.1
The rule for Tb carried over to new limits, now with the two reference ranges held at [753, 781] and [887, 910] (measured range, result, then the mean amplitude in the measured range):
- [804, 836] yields 0.173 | 298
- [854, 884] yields -0.028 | 359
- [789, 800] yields 0.086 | 323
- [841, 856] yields -0.051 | 367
